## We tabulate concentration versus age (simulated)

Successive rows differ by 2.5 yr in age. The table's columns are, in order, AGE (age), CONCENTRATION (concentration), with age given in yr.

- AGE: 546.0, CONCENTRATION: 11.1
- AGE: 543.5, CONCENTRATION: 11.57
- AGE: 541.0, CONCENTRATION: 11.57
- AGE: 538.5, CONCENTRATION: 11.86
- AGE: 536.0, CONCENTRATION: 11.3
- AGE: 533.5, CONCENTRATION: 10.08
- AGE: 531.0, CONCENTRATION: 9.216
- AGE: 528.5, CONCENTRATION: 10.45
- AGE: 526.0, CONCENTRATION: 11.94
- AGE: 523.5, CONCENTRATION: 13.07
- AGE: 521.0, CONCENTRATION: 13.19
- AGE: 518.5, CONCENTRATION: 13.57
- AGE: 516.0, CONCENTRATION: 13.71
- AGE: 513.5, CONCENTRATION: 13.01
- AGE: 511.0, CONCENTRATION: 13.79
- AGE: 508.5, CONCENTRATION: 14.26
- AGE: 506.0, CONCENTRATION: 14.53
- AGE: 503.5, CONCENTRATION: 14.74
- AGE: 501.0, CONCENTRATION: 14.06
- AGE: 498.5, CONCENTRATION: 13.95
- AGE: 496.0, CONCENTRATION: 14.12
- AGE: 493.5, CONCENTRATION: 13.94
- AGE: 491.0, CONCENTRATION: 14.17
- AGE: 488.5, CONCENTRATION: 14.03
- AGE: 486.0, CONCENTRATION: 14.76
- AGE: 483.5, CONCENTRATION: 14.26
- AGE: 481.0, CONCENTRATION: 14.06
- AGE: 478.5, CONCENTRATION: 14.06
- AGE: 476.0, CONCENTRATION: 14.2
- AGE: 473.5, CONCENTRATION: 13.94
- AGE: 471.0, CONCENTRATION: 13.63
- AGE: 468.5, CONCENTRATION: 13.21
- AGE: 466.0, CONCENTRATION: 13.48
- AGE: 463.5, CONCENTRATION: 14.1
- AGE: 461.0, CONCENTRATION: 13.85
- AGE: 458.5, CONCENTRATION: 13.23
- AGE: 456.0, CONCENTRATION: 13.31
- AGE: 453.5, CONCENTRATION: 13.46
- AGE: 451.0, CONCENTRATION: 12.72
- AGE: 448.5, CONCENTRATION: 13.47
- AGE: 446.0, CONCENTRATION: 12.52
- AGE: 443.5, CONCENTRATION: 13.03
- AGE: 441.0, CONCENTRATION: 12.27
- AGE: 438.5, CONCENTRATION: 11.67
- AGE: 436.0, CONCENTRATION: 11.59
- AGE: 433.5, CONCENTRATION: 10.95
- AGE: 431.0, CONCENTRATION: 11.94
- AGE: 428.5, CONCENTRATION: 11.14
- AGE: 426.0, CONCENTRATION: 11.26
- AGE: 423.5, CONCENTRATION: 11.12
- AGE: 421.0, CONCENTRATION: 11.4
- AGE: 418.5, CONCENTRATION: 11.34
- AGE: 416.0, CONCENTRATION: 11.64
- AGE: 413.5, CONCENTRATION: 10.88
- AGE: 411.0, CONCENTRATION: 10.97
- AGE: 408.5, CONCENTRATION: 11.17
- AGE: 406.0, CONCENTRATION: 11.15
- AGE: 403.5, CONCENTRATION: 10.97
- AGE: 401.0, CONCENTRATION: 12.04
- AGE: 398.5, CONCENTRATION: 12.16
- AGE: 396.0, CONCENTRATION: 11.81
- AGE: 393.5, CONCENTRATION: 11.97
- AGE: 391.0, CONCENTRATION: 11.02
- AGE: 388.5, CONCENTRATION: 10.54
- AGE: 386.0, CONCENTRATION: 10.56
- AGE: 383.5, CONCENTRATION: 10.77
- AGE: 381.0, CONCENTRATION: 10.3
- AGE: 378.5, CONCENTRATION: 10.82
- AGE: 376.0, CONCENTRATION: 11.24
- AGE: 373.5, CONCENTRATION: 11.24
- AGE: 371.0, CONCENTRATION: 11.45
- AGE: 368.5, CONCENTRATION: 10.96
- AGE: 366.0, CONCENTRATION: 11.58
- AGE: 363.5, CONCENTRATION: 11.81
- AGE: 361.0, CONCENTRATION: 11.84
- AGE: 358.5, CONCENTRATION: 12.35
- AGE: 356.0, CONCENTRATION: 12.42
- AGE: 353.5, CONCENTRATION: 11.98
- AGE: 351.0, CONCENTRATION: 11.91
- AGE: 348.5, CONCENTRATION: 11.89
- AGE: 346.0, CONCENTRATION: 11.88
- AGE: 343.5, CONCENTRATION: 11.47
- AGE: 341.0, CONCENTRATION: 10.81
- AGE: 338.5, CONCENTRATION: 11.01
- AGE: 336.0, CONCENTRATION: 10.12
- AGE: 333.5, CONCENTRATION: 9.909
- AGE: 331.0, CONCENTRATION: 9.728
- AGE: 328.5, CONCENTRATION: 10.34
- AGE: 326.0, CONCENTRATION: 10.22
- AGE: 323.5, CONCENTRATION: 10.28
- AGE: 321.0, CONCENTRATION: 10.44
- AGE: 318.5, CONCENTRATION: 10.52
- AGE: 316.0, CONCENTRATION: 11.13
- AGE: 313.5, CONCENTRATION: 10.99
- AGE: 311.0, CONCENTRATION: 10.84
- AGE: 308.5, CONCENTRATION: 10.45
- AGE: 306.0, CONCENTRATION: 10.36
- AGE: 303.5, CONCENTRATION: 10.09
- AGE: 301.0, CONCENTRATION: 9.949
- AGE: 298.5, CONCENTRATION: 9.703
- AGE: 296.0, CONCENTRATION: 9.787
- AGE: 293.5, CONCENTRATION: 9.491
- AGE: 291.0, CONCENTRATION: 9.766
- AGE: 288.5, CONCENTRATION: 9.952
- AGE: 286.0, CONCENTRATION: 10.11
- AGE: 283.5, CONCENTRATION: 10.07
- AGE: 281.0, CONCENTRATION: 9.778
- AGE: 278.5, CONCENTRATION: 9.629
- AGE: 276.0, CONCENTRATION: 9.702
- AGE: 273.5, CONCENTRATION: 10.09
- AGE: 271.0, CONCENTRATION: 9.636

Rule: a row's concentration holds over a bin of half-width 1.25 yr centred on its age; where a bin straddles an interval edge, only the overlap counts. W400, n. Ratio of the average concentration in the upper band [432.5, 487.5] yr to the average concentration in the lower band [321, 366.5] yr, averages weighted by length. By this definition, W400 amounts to 1.19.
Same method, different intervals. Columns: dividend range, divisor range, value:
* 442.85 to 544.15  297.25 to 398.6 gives 1.20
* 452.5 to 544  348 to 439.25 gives 1.16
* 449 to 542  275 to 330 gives 1.31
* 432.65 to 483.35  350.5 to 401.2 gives 1.15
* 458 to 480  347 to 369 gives 1.16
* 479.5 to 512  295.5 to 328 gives 1.37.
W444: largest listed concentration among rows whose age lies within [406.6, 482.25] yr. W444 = 14.2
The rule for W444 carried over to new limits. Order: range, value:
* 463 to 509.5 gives 14.76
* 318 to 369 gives 12.42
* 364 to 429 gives 12.16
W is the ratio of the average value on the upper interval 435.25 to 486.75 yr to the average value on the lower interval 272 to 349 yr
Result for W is 1.30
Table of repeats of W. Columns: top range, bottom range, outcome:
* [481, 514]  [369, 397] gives 1.28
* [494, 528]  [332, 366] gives 1.19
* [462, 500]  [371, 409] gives 1.25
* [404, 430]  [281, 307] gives 1.13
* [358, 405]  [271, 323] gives 1.12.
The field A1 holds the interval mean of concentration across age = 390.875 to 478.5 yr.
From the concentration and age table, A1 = 12.3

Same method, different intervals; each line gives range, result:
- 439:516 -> 13.7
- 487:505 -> 14.2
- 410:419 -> 11.2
